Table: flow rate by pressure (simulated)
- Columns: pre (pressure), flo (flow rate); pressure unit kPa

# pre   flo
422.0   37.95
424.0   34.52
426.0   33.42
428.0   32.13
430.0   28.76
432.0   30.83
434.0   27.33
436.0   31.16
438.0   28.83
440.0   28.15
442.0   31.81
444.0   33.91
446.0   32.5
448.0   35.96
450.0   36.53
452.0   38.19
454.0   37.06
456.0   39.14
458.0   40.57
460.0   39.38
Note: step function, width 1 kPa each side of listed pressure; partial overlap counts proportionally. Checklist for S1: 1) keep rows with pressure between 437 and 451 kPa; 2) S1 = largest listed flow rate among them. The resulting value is 36.53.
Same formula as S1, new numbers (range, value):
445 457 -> 39.14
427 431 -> 32.13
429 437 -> 31.16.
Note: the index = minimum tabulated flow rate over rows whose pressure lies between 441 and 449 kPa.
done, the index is 31.81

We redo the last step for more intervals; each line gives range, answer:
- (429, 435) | 27.33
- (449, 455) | 36.53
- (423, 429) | 32.13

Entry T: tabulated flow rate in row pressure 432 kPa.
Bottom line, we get 30.83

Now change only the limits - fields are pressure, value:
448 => 35.96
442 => 31.81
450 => 36.53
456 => 39.14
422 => 37.95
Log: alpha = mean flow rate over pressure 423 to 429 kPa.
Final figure 33.4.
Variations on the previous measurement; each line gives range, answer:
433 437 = 29.2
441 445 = 32.9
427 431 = 30.4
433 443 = 29.5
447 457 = 37.4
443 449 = 34.1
